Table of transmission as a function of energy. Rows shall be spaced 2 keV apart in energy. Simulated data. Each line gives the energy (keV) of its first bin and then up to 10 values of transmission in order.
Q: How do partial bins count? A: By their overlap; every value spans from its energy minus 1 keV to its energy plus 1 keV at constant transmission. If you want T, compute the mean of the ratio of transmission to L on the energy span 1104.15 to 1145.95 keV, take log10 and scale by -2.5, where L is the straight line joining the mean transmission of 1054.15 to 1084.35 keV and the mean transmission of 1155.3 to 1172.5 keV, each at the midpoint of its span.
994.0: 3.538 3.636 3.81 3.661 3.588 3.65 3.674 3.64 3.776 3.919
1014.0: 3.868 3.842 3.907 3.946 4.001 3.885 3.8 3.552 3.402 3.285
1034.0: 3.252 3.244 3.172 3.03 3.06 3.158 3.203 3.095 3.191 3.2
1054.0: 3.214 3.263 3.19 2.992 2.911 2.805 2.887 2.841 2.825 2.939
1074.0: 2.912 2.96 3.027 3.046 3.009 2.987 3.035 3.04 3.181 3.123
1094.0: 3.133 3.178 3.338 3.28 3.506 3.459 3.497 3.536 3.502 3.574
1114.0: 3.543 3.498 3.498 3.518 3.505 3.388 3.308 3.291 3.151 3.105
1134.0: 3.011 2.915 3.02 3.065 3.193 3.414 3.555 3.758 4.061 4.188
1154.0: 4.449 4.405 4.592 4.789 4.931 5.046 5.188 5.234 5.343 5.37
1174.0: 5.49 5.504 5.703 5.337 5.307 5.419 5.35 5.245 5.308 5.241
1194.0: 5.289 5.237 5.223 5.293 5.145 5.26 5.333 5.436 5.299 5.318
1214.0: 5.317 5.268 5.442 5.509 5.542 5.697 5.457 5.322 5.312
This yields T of 0.23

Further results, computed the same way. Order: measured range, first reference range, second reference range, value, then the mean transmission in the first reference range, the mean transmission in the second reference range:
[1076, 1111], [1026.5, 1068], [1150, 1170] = 0.18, 3.16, 4.75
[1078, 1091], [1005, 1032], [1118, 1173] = 0.26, 3.77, 3.95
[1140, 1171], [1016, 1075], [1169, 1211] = 0.12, 3.26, 5.34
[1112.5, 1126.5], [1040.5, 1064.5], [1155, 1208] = 0.21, 3.11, 5.22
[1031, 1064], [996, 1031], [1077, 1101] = 0.11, 3.76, 3.11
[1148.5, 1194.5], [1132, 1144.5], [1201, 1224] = -0.23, 3.09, 5.37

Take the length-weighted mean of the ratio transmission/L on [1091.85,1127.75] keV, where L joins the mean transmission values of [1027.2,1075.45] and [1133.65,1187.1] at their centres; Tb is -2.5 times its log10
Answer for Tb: 0.13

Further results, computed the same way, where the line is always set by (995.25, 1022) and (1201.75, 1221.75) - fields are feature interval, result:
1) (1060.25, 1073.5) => 0.417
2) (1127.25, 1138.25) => 0.466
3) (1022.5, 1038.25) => 0.135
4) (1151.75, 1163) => 0.078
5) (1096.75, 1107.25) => 0.299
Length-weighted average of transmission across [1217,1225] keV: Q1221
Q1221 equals 5.55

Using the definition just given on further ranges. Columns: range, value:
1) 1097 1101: 3.31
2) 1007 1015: 3.8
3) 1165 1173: 5.28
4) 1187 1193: 5.26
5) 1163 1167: 5.12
